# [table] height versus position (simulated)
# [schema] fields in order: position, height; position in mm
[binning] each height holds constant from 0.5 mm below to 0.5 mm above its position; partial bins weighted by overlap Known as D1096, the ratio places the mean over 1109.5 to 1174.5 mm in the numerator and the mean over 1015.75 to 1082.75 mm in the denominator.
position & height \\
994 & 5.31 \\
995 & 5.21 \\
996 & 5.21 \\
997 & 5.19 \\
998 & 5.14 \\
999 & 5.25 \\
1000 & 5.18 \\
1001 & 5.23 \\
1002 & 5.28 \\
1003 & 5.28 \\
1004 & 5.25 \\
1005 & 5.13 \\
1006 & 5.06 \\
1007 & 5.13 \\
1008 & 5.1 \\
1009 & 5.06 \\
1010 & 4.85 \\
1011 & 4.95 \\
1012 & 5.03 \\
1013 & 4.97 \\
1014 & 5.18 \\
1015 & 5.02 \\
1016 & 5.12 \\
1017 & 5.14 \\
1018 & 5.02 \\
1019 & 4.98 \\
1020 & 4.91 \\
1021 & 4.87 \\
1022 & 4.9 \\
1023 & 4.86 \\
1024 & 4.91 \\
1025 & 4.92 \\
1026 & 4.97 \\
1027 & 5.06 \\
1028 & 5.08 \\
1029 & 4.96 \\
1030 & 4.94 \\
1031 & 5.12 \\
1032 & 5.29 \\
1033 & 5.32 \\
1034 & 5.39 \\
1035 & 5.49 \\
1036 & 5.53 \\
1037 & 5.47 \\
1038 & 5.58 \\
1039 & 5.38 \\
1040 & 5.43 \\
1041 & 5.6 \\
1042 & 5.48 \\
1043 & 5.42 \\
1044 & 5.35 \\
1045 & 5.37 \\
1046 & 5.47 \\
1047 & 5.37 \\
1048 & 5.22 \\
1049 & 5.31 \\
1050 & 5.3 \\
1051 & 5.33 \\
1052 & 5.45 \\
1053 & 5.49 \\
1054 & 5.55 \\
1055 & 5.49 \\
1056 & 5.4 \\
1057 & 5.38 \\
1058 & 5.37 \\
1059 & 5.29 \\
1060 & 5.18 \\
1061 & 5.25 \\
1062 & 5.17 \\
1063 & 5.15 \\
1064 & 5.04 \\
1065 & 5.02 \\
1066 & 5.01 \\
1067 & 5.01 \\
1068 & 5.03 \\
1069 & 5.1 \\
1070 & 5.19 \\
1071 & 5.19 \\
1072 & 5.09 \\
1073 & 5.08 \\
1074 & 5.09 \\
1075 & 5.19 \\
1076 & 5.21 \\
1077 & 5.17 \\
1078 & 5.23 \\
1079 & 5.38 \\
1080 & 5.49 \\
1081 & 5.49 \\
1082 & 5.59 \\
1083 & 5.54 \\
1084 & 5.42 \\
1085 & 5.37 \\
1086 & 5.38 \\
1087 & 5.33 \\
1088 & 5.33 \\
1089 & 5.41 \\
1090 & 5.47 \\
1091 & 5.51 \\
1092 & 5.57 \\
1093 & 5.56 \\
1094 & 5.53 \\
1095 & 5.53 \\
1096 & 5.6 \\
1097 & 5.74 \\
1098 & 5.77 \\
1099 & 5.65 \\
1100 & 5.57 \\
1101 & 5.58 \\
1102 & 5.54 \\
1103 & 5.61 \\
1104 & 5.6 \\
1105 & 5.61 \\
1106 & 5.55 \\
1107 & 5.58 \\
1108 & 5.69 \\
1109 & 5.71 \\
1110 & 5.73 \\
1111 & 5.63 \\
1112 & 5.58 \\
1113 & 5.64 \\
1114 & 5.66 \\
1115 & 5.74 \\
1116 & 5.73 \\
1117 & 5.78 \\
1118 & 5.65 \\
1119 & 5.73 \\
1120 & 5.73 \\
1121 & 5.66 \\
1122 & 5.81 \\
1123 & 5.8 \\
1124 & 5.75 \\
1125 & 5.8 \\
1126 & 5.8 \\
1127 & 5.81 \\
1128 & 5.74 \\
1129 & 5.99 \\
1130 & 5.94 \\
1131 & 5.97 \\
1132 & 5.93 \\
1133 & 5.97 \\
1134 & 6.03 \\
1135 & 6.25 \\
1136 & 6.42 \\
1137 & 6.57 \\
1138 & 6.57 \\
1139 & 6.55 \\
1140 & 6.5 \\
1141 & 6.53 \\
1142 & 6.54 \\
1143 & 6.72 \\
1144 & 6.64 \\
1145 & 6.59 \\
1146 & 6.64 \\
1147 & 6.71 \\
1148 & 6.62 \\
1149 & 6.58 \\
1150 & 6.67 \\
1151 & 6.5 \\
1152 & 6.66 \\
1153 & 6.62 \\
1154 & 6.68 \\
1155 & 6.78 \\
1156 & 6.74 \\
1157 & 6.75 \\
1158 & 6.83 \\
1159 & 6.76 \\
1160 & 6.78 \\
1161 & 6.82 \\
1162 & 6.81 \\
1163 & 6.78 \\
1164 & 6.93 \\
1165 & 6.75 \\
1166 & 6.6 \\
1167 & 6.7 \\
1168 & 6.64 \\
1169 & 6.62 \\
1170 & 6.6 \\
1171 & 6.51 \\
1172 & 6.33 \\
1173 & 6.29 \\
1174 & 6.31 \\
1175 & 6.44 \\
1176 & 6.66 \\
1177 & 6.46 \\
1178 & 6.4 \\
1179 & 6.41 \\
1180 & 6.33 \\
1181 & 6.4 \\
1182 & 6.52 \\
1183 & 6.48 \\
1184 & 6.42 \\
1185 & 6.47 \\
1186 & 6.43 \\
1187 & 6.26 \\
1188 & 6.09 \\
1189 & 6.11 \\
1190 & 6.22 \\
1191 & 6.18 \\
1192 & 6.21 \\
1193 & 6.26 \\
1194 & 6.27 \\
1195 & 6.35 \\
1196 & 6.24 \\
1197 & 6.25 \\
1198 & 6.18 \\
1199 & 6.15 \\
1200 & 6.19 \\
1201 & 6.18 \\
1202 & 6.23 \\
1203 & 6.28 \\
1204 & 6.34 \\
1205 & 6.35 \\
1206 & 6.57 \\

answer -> 1.2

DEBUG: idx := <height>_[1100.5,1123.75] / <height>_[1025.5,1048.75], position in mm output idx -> 1.1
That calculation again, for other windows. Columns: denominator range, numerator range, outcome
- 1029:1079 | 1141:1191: 1.24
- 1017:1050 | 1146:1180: 1.27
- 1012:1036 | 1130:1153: 1.27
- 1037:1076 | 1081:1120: 1.06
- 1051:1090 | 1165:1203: 1.21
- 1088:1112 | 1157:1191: 1.17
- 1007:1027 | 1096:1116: 1.13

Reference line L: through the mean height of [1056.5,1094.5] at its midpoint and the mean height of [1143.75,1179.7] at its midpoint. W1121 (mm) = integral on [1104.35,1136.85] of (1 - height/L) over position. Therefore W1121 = 1.0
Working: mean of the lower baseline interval 5.28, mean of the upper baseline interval 6.63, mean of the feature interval 5.8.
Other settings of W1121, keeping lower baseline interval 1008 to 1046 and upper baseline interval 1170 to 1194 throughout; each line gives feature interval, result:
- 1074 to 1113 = 1.2 mm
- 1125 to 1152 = -1.4 mm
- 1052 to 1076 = 1.0 mm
